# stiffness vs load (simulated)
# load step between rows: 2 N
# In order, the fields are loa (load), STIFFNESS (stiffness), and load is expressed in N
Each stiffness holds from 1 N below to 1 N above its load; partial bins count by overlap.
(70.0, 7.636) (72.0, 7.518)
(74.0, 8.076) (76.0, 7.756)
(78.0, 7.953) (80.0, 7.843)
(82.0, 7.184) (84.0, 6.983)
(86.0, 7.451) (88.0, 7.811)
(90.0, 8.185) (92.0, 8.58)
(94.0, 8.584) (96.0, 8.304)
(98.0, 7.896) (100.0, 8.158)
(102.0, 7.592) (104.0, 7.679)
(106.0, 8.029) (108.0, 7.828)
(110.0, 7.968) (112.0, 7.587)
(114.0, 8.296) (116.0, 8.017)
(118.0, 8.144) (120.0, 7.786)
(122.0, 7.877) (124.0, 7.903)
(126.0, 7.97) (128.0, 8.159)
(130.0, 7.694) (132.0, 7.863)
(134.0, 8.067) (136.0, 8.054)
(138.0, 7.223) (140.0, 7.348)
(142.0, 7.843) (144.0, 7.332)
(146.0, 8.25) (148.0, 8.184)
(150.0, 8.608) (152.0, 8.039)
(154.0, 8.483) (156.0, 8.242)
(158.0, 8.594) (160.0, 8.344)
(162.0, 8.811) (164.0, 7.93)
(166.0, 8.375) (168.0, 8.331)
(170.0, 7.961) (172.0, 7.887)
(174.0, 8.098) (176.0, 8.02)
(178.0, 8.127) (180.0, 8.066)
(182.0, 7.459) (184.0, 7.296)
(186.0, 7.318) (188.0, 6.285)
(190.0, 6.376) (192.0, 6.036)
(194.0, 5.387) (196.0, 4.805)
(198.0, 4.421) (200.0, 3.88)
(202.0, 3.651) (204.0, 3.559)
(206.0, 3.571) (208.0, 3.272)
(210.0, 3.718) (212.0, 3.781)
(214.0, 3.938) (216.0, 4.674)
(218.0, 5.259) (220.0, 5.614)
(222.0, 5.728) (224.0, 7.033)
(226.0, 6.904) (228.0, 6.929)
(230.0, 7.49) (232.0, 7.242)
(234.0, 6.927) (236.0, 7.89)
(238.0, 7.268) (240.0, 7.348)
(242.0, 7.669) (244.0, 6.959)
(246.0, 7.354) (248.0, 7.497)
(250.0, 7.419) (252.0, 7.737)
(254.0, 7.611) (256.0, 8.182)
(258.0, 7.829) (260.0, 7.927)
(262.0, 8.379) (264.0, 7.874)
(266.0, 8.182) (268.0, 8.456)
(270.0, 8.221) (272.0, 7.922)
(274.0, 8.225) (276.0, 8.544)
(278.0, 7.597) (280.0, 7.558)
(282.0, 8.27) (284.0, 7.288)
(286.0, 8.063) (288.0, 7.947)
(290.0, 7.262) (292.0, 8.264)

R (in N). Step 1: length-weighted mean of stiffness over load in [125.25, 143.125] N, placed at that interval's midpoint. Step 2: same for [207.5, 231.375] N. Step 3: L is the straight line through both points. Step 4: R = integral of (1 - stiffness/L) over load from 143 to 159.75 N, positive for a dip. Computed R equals -2.1 N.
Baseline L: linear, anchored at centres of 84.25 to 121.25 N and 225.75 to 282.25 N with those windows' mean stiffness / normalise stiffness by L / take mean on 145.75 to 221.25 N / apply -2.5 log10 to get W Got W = 0.200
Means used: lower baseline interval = 7.97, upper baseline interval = 7.71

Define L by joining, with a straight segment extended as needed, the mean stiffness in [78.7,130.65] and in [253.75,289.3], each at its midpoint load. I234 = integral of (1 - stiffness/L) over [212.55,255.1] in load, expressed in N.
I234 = 6.5 N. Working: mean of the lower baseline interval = 7.91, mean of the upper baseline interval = 8.01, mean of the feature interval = 6.76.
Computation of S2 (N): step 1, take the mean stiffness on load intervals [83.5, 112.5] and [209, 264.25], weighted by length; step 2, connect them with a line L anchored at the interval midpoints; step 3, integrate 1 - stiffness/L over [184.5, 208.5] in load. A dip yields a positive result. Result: 7.3 N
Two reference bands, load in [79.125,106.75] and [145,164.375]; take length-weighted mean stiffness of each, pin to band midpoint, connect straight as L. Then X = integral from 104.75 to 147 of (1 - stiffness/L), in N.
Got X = 1.4 N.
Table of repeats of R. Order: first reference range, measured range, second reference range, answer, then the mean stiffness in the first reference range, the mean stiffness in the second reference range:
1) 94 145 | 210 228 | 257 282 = 5.9 N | 7.88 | 8.07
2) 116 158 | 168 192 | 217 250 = 0.1 N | 7.97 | 6.96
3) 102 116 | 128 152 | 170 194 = -0.8 N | 7.88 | 7.3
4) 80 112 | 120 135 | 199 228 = -1.9 N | 7.87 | 4.69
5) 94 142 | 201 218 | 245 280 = 8.7 N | 7.9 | 7.93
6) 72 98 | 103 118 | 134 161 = 0.0 N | 7.88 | 8.04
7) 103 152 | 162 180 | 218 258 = -1.2 N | 7.91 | 7.17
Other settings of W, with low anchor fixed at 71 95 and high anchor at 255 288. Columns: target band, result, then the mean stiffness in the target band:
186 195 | 0.28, 6.17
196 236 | 0.46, 5.2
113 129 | -0.02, 8.02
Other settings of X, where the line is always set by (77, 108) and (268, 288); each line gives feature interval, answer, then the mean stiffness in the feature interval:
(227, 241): 1.17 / 7.3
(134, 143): 0.27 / 7.67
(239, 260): 1.04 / 7.58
